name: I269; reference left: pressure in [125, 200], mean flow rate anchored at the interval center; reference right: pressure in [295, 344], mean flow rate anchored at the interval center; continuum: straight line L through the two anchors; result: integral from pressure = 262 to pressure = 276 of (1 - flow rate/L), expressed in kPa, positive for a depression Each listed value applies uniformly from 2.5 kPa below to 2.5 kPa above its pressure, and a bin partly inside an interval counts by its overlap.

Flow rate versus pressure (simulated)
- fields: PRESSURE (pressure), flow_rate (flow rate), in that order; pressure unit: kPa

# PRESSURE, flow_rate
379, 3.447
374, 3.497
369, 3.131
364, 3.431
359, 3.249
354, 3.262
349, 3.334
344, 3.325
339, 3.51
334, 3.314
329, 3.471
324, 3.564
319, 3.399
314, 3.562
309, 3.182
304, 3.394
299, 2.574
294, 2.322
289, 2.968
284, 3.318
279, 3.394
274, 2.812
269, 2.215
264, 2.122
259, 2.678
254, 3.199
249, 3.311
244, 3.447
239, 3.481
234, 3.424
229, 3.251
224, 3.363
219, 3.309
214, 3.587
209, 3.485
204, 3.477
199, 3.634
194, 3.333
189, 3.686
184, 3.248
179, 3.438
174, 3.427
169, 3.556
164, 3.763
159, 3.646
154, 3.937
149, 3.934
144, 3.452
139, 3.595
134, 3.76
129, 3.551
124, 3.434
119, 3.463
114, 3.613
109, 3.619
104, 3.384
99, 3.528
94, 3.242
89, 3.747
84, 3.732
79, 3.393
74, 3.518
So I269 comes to 4.19 kPa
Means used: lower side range 3.59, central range 2.38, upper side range 3.3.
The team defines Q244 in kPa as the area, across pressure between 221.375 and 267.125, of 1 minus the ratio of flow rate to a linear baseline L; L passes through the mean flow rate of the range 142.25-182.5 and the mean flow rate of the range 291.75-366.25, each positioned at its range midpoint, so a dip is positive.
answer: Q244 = 4.3 kPa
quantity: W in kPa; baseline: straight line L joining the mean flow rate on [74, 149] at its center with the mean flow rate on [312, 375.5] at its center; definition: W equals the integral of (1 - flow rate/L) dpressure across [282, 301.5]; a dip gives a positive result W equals 3.6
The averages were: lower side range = 3.55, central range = 2.78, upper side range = 3.39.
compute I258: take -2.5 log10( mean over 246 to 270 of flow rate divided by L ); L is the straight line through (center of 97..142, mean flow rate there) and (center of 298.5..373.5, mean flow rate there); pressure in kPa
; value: 0.23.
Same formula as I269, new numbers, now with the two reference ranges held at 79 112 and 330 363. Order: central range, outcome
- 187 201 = -0.3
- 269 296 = 3.9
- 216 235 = 0.5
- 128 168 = -2.4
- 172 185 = 0.3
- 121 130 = 0.1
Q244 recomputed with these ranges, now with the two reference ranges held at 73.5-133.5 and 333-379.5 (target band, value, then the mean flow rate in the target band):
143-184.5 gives -1.65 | 3.62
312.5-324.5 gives -0.43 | 3.49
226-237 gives 0.29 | 3.35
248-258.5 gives 0.87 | 3.14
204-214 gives -0.16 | 3.51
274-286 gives 0.55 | 3.24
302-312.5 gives 0.23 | 3.31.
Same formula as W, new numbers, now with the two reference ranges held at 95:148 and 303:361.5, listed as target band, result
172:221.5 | 0.3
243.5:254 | 0.4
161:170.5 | -0.4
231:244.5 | 0.0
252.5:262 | 1.6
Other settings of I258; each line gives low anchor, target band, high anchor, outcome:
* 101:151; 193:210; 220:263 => -0.05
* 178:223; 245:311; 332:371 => 0.17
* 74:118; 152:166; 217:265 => -0.12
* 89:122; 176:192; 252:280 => -0.12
